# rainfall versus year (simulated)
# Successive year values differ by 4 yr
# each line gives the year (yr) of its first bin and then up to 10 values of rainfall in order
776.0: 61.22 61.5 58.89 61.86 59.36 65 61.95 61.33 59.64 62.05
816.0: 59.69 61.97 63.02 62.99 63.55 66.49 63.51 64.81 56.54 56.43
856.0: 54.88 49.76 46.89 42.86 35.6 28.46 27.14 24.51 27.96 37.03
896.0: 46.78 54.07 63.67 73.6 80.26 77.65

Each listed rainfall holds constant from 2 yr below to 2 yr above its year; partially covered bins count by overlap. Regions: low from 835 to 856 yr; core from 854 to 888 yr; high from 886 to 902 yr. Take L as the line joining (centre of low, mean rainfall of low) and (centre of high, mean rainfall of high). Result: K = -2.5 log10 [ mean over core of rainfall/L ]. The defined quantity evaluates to 0.32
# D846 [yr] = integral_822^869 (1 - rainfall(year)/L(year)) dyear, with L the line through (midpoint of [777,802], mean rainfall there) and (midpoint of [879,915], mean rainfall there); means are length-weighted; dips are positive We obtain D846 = -2.1 yr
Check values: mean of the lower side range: 61.4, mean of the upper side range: 49.7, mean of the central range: 58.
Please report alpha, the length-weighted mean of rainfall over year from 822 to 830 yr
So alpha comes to 63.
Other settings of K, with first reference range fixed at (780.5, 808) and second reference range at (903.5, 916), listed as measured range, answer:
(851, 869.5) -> 0.34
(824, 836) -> 0.03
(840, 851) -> 0.11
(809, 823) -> 0.04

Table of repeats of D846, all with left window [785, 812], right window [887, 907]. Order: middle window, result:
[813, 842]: -2.8 yr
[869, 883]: 5.5 yr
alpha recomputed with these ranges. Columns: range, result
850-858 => 55.7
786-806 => 61.9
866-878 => 35.6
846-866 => 52.9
